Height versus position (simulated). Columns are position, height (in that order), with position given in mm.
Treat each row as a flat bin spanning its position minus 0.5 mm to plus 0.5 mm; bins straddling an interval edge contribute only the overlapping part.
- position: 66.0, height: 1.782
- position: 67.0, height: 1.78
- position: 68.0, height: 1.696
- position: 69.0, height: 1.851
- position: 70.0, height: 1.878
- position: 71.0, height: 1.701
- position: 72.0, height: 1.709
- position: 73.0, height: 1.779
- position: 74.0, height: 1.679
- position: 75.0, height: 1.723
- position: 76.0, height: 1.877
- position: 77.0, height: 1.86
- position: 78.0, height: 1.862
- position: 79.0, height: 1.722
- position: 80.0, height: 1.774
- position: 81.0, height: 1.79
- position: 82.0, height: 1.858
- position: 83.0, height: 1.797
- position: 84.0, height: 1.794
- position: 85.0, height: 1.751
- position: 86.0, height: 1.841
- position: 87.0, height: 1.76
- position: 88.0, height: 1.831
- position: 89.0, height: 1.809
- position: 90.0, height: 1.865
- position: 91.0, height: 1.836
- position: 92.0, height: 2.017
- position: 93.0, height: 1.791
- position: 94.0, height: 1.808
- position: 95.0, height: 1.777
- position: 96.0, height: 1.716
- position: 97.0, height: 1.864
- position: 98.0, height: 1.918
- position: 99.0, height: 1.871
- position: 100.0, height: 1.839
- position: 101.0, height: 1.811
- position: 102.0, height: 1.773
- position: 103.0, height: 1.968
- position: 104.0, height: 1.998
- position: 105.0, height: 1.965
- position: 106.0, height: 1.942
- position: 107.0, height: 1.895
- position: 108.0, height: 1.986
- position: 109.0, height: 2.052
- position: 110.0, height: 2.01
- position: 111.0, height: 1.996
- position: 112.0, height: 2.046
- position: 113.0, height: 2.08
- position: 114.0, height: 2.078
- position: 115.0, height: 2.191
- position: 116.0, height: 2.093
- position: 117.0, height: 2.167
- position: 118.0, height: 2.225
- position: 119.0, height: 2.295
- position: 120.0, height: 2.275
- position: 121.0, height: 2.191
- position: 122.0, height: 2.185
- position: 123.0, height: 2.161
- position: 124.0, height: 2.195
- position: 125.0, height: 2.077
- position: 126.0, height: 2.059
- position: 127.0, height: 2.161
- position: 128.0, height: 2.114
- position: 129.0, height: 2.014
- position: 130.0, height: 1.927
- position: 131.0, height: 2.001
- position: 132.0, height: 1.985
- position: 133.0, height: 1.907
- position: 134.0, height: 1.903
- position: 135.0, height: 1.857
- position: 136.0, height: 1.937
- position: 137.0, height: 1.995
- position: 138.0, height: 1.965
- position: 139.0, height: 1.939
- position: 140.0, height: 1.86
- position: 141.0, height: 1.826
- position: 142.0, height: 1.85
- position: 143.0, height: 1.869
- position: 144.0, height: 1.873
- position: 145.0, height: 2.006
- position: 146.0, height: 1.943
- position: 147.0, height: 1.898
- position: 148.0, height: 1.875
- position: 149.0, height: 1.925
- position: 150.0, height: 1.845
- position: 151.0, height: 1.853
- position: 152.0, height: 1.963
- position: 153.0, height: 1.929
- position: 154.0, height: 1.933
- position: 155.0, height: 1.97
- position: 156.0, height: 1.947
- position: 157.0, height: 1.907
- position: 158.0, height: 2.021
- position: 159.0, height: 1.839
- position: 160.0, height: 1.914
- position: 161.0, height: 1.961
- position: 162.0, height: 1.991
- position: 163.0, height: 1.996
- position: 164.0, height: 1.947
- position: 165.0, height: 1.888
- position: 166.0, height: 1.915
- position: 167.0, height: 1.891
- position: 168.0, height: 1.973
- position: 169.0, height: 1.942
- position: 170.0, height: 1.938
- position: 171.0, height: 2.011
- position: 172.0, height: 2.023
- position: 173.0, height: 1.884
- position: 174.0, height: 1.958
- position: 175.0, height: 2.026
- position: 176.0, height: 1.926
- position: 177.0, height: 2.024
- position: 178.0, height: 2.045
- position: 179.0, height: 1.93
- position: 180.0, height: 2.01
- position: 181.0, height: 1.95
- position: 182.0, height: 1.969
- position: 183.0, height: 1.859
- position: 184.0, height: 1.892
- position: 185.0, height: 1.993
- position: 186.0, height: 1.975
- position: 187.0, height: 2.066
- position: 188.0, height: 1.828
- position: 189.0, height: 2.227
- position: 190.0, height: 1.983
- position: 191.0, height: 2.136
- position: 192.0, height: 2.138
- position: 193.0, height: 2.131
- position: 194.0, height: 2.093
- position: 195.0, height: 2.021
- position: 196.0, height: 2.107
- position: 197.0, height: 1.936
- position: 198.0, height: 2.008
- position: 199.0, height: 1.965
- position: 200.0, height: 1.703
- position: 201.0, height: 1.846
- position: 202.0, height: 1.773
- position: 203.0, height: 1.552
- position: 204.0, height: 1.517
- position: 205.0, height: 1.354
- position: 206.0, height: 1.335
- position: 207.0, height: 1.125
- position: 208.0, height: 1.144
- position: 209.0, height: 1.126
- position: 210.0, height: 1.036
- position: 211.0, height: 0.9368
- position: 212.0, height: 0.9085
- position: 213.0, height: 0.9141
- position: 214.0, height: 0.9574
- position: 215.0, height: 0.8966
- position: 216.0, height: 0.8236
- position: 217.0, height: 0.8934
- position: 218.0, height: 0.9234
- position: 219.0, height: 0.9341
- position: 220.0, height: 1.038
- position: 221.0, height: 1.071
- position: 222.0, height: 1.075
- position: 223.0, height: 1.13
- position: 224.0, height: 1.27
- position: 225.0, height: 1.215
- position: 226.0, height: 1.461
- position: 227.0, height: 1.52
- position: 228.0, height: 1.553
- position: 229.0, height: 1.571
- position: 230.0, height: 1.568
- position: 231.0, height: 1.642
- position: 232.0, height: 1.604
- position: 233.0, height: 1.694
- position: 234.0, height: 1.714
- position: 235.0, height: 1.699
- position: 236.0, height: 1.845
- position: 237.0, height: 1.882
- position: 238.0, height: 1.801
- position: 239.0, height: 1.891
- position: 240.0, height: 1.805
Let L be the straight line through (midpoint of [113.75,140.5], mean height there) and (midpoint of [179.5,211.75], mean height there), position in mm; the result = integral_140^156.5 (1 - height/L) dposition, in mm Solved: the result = 0.6 mm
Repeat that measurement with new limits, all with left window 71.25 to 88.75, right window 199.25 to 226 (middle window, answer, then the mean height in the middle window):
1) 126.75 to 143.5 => -4.4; 1.94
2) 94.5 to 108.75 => -1.6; 1.88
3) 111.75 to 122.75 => -3.7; 2.17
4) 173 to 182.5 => -4.5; 1.98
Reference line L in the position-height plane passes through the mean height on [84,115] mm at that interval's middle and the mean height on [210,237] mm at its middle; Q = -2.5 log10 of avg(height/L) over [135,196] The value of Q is -0.25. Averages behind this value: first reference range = 1.9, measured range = 1.96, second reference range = 1.27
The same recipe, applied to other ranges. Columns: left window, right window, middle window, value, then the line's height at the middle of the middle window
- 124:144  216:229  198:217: 0.03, 1.31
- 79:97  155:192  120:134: -0.11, 1.88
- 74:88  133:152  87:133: -0.08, 1.85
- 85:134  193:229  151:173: -0.17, 1.66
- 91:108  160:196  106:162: -0.04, 1.92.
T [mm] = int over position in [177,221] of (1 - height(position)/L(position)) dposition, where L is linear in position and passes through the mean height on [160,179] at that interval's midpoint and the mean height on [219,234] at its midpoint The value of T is 2.2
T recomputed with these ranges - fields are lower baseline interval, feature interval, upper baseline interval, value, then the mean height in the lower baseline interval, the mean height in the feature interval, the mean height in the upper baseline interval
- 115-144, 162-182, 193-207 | -0.9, 2.04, 1.96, 1.77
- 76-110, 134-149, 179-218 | -1.3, 1.86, 1.91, 1.63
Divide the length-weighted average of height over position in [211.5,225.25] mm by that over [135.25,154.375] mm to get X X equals 0.52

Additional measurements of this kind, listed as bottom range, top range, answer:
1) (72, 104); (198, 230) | 0.69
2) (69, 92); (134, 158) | 1.06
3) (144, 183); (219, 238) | 0.76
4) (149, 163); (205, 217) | 0.53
